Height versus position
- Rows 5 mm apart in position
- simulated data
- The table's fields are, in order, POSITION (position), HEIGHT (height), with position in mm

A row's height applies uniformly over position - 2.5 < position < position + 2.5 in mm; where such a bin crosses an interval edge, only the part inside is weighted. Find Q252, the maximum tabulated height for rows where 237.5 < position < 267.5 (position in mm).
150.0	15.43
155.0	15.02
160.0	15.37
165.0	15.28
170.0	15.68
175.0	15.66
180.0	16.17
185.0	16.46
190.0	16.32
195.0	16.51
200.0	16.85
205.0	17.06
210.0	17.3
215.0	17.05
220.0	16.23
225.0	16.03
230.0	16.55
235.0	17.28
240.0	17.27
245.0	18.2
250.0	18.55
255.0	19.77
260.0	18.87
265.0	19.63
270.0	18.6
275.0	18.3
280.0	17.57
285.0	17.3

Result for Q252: 19.77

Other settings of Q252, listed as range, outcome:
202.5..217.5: 17.3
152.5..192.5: 16.46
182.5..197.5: 16.51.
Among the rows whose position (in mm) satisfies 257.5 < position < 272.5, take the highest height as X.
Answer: 19.63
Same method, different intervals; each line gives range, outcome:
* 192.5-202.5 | 16.85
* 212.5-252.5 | 18.55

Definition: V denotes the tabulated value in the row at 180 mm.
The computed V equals 16.17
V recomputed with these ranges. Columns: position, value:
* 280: 17.57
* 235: 17.28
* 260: 18.87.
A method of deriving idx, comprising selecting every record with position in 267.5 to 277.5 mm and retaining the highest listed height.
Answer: 18.6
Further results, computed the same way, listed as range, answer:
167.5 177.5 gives 15.68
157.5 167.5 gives 15.37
